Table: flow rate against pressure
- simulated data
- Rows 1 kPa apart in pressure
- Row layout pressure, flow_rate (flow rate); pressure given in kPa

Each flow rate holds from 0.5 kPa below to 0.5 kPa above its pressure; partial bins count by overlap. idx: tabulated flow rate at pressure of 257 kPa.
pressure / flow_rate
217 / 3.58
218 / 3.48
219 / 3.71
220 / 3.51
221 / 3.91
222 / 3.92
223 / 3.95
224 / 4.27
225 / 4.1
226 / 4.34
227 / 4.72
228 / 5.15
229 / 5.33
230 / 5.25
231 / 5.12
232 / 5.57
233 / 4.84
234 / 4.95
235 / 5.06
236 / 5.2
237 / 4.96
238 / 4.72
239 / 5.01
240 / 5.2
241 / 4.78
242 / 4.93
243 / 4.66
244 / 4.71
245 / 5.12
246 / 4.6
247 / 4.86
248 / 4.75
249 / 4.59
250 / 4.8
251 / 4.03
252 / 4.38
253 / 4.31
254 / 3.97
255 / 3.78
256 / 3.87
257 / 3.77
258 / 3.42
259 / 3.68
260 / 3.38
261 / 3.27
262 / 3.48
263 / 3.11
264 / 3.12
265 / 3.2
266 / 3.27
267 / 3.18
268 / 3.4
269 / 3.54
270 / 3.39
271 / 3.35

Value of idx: 3.77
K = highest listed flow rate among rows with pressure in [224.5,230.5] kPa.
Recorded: 5.33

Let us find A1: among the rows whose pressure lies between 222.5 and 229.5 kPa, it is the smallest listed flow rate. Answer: 3.95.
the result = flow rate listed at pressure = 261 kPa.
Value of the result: 3.27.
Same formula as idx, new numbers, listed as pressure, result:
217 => 3.58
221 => 3.91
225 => 4.1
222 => 3.92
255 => 3.78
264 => 3.12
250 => 4.8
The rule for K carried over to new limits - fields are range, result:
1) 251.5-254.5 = 4.38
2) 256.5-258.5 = 3.77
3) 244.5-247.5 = 5.12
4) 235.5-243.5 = 5.2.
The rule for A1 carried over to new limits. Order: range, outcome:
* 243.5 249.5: 4.59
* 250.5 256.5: 3.78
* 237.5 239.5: 4.72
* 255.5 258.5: 3.42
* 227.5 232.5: 5.12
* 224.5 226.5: 4.1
